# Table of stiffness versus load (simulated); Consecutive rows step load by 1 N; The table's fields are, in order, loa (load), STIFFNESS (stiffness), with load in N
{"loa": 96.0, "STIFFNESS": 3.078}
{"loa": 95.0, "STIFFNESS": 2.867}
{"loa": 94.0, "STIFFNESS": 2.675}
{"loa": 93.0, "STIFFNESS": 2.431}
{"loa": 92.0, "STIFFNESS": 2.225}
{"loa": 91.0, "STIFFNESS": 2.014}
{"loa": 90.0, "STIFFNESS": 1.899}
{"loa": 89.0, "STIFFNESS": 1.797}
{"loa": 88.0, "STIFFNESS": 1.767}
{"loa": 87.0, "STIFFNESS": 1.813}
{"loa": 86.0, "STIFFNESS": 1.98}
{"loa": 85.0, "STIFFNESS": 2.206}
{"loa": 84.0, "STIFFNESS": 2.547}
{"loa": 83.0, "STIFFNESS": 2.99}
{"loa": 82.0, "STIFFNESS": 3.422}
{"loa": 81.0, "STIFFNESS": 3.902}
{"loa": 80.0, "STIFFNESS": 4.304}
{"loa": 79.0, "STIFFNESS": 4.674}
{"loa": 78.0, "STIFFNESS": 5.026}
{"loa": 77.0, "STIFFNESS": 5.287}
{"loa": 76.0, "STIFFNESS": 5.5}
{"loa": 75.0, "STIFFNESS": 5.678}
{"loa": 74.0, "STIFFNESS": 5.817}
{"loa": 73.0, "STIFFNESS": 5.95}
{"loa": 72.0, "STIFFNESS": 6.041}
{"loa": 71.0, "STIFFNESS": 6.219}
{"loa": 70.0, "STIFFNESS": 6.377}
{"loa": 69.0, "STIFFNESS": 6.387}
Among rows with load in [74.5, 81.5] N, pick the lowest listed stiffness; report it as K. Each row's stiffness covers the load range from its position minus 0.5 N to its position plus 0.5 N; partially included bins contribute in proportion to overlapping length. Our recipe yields 3.902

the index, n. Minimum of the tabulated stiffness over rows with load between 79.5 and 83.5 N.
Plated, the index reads 2.99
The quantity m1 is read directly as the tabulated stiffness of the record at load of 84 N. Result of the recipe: 2.547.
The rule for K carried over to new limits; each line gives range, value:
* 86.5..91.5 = 1.767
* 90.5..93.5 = 2.014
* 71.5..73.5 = 5.95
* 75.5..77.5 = 5.287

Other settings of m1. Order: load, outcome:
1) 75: 5.678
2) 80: 4.304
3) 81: 3.902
